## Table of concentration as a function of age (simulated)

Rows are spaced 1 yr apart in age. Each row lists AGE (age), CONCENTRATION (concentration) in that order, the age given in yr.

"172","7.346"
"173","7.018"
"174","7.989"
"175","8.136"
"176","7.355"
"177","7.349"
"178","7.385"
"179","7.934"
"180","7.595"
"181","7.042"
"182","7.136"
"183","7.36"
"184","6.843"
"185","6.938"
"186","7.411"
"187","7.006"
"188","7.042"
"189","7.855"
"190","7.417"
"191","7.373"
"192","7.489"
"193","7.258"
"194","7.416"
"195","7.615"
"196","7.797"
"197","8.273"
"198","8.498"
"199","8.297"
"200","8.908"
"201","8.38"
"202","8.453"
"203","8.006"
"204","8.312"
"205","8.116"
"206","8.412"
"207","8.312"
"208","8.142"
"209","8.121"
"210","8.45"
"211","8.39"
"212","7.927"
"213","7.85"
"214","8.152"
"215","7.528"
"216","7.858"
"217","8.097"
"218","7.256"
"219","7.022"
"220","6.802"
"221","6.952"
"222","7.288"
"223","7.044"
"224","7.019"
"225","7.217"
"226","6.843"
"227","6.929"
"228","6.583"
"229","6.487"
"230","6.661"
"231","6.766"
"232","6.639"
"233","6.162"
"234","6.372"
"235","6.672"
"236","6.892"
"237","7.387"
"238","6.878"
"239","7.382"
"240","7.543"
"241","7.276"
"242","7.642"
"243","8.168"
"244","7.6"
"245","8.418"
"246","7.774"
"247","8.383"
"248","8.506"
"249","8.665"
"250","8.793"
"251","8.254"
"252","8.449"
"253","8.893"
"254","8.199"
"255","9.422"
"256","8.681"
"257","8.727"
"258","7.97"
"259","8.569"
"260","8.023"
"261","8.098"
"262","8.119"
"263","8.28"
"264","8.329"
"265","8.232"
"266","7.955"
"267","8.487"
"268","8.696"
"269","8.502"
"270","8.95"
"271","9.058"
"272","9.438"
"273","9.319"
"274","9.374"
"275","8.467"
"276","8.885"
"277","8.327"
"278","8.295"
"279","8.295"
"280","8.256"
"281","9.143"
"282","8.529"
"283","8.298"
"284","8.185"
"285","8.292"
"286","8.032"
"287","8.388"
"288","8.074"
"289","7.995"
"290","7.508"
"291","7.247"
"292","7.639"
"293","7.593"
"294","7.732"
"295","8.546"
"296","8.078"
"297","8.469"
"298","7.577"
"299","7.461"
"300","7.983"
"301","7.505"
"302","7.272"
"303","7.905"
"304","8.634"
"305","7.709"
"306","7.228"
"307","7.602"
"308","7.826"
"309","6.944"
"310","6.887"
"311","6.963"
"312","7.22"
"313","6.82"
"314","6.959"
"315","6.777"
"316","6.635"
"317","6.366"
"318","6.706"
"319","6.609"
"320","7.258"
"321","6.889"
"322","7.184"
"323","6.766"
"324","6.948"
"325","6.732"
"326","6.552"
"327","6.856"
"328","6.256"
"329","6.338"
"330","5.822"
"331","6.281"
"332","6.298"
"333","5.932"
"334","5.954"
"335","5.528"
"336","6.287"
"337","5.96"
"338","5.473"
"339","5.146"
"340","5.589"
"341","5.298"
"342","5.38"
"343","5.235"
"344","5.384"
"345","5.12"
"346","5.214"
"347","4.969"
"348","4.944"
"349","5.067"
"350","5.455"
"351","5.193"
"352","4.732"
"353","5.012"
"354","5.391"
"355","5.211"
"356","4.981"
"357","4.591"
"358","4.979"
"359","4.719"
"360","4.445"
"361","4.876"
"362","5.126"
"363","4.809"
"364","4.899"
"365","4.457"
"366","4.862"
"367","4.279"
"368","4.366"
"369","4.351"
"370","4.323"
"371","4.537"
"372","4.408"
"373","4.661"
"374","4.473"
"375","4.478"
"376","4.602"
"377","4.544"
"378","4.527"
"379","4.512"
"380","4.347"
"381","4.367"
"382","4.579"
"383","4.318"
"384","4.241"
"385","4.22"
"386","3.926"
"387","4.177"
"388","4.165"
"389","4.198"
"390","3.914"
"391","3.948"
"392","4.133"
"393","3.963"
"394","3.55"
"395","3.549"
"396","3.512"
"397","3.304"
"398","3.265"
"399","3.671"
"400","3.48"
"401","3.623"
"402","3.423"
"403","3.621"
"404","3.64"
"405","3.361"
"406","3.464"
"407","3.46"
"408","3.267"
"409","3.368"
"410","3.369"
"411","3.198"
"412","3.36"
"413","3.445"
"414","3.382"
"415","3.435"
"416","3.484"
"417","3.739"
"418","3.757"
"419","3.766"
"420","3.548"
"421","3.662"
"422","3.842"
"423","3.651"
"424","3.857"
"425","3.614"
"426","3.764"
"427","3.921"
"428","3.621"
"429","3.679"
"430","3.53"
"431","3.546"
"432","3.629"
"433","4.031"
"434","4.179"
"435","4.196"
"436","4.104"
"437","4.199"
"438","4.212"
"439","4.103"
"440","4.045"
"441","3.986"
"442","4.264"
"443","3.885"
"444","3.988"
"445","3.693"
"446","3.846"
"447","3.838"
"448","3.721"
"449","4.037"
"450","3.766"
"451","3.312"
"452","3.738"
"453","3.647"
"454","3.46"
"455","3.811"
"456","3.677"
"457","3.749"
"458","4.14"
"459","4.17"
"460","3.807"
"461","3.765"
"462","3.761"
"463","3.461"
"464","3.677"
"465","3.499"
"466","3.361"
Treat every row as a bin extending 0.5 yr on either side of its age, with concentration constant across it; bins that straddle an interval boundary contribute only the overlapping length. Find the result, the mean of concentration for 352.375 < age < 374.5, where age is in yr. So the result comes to 4.72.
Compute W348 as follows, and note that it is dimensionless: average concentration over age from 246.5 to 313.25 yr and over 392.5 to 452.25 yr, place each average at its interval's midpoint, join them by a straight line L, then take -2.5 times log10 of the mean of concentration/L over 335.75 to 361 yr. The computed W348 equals 0.17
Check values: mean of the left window 8.19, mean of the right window 3.69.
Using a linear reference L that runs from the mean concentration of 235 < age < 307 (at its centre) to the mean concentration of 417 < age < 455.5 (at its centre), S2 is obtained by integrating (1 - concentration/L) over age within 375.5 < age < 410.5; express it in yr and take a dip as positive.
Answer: 7.7 yr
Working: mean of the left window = 8.17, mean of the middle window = 3.87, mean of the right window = 3.83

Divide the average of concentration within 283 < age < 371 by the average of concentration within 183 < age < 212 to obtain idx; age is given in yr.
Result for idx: 0.8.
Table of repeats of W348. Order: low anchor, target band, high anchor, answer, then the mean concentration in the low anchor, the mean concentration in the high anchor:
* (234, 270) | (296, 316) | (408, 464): -0.10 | 8.1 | 3.75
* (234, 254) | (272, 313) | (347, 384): -0.21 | 7.84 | 4.7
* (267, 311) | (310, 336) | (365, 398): 0.02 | 8.13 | 4.22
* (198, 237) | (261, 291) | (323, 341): -0.24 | 7.52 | 6.11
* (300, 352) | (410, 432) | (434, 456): 0.21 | 6.39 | 3.9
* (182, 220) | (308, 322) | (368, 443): -0.22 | 7.8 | 3.89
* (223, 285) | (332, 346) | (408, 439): 0.05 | 8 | 3.7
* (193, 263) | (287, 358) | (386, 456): -0.12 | 7.78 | 3.72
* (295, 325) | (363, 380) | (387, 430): 0.11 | 7.29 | 3.62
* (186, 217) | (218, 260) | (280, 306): 0.06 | 7.95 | 7.98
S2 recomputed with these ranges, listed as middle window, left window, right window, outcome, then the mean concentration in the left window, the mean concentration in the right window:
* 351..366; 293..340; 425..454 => 2.5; 6.92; 3.86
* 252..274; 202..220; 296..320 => -2.8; 7.98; 7.32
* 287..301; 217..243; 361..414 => -5.0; 6.99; 4.03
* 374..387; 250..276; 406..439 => 1.6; 8.59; 3.68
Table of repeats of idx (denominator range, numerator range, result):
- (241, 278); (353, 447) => 0.48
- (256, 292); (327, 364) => 0.64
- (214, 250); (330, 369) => 0.71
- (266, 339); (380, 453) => 0.50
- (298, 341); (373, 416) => 0.57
